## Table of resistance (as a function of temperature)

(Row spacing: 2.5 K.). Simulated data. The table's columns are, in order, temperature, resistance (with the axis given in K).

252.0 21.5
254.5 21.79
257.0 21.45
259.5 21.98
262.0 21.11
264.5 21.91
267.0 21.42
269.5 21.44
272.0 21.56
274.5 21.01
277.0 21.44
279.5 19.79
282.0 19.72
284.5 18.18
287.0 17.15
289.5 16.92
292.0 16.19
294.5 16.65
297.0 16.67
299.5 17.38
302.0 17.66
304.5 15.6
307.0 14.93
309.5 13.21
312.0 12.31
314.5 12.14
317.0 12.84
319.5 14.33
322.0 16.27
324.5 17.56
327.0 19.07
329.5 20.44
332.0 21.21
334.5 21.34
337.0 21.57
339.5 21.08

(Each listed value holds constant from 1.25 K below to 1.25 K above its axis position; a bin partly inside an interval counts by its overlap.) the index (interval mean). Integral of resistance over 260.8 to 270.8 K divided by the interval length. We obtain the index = 21.5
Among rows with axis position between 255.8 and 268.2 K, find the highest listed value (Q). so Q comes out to 21.98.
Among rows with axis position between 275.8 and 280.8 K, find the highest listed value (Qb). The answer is 21.44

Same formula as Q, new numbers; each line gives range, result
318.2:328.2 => 19.07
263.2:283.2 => 21.91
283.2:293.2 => 18.18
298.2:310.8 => 17.66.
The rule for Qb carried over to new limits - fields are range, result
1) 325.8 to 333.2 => 21.21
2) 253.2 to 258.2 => 21.79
